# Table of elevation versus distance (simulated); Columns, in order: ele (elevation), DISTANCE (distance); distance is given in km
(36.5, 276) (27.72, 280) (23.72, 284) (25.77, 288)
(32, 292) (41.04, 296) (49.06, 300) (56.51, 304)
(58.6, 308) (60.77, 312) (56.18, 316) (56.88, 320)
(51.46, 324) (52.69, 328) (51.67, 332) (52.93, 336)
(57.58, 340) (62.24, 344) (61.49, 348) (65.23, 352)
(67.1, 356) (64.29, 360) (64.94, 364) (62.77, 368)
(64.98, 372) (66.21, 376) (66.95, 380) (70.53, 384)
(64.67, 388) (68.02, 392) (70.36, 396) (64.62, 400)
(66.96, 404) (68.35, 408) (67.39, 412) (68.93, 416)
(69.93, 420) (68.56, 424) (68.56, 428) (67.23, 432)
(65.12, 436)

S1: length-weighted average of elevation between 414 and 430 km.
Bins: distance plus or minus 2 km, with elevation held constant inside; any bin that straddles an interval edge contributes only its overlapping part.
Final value 69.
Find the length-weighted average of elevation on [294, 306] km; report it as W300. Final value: 48.9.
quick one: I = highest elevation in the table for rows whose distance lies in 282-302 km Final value 49.06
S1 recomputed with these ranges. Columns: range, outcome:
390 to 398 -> 69.2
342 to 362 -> 64.1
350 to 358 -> 66.2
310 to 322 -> 57.9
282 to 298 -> 30.6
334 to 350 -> 58.6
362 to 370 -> 63.9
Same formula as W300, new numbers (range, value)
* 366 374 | 63.9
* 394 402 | 67.5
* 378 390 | 67.4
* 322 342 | 53.3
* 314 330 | 54.3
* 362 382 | 65.2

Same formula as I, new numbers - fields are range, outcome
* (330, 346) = 62.24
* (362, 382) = 66.95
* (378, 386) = 70.53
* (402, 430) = 69.93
